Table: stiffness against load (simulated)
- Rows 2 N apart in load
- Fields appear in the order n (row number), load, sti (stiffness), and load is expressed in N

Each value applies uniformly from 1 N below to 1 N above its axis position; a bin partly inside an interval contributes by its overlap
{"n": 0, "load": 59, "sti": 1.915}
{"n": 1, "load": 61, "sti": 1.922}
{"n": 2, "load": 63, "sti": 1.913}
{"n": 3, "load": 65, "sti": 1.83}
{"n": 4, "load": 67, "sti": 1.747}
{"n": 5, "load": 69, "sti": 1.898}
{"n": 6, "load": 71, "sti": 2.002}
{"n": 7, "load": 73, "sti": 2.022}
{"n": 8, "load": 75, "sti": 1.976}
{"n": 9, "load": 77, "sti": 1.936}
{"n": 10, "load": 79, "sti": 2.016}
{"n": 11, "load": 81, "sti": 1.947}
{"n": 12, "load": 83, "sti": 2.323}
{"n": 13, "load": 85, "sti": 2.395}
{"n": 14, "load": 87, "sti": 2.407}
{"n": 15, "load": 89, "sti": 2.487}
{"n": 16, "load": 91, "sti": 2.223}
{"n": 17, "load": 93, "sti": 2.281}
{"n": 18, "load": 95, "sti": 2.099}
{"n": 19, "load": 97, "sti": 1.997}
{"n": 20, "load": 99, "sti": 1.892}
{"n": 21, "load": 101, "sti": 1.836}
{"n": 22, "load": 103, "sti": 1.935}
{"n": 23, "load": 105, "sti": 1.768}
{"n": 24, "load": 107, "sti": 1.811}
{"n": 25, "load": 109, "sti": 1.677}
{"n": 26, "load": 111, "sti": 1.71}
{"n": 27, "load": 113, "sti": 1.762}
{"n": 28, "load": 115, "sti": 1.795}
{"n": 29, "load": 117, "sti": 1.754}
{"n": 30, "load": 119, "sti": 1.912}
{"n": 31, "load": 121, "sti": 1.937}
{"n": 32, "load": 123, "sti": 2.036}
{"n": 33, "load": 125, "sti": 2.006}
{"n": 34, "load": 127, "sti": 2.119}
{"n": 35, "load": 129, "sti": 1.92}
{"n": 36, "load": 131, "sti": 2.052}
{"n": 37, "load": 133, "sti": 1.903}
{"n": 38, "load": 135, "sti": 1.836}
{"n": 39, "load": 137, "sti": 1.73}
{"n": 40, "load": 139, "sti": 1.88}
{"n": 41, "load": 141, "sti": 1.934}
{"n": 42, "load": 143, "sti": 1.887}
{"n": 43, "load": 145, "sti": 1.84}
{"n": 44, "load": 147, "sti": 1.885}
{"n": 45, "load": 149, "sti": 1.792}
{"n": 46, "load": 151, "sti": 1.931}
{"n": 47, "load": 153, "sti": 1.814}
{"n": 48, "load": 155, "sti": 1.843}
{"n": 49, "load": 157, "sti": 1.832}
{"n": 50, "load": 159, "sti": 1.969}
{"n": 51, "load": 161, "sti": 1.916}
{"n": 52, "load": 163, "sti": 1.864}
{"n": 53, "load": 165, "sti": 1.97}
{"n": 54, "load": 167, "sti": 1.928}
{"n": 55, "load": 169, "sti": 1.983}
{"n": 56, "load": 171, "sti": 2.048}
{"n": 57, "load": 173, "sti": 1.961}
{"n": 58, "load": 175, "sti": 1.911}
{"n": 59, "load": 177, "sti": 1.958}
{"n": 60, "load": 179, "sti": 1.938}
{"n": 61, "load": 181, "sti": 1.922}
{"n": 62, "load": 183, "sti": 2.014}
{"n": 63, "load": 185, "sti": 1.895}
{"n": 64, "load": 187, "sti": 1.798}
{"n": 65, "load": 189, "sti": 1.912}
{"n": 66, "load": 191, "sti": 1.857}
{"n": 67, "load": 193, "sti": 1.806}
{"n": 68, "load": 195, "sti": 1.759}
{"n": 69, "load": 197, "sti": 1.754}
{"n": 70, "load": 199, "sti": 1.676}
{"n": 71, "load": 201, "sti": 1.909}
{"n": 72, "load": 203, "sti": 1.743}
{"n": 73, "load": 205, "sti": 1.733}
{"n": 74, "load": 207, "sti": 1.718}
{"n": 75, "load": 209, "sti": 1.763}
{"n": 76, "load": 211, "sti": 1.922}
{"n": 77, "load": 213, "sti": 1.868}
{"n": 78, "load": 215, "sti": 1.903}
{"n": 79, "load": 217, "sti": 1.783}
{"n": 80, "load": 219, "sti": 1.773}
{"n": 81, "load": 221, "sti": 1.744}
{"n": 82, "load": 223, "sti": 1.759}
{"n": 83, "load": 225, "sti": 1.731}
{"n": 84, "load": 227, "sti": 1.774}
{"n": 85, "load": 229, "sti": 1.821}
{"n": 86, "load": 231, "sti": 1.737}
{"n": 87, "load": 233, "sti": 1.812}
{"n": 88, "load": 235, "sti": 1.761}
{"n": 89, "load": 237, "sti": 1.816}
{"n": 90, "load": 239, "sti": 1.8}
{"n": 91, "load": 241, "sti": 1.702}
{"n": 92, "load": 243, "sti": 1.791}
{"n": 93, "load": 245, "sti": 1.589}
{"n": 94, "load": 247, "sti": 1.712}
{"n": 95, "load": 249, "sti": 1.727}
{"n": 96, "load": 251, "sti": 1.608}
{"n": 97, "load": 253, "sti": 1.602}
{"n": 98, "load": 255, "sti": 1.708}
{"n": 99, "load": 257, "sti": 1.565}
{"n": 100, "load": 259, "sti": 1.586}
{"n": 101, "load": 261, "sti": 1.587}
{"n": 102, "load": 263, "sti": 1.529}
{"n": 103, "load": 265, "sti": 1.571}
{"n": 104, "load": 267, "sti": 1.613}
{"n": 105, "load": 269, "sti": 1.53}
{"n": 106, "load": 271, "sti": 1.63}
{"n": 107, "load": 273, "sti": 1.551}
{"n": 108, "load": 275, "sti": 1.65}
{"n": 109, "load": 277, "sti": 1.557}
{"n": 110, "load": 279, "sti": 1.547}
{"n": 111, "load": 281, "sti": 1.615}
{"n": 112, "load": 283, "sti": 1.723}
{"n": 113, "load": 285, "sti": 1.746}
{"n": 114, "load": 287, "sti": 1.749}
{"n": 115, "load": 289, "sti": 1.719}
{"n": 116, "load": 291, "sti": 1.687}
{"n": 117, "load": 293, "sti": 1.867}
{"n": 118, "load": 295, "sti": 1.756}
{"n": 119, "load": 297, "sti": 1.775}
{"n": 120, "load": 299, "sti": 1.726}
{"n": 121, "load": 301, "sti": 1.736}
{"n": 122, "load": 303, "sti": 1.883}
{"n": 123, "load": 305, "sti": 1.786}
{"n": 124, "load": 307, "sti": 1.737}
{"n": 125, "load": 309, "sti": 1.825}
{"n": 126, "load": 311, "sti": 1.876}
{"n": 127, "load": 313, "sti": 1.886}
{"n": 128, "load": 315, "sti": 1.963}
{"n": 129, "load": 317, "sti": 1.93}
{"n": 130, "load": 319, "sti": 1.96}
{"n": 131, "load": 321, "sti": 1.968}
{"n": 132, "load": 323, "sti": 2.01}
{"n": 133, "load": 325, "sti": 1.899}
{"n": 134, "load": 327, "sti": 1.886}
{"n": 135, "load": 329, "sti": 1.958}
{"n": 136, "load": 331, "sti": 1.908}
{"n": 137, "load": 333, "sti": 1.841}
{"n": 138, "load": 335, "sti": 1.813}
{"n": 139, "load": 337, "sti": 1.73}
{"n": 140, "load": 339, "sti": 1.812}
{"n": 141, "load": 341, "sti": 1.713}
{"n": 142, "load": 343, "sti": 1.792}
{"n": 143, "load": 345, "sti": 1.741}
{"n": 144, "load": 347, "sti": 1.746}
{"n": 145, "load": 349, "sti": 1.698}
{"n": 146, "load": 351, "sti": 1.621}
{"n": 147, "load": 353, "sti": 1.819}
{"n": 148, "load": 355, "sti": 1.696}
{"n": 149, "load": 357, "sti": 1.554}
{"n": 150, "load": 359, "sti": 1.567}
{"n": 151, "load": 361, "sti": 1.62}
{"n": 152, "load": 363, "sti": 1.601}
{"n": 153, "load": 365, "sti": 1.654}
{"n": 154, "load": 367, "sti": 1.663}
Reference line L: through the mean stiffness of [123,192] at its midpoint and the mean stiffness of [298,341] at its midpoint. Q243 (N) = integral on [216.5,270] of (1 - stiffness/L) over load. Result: 5.5 N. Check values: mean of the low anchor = 1.91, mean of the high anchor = 1.86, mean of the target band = 1.69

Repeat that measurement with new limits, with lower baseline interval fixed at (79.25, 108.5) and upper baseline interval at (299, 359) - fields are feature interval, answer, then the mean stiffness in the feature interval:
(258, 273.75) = 2.62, 1.57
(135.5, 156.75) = 1.85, 1.85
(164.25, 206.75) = 2.30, 1.88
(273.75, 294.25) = 2.00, 1.69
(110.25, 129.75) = 1.54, 1.9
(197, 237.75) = 3.33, 1.79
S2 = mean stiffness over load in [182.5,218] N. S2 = 1.82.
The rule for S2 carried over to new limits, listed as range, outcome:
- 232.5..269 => 1.67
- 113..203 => 1.89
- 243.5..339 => 1.74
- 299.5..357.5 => 1.82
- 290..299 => 1.77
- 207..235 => 1.79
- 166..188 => 1.94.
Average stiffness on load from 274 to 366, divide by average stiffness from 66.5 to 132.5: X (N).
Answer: 0.89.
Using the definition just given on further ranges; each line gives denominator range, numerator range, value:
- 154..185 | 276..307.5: 0.89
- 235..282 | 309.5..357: 1.12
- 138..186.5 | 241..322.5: 0.90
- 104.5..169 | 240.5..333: 0.93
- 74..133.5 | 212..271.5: 0.85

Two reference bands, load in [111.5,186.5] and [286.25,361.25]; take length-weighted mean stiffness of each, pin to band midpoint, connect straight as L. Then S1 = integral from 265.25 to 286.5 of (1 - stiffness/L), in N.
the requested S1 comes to 2.4 N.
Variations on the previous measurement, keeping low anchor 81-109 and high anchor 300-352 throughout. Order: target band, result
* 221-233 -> 1.10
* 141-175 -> 1.94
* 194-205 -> 1.17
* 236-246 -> 0.98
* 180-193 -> 0.63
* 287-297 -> 0.61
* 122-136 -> 0.49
